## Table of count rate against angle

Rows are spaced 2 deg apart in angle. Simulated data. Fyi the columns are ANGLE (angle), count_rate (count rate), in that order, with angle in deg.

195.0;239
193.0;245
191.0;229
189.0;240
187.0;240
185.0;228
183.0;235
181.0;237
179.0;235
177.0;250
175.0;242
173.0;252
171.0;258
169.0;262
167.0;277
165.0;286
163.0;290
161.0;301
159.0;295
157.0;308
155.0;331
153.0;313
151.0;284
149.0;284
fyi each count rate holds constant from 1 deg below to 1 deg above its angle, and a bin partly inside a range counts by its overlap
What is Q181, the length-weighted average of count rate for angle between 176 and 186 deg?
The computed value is 237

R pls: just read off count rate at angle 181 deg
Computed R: 237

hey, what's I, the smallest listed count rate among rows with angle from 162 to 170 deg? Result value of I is 262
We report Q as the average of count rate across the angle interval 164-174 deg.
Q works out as 267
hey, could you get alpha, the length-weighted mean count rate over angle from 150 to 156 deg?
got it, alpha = 309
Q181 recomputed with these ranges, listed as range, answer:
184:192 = 234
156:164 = 298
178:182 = 236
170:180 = 247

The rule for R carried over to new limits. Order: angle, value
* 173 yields 252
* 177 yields 250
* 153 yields 313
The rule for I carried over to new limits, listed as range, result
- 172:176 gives 242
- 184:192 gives 228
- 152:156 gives 313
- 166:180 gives 235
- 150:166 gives 284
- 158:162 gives 295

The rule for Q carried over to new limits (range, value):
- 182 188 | 234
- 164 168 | 282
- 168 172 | 260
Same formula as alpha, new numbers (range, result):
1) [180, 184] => 236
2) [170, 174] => 255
